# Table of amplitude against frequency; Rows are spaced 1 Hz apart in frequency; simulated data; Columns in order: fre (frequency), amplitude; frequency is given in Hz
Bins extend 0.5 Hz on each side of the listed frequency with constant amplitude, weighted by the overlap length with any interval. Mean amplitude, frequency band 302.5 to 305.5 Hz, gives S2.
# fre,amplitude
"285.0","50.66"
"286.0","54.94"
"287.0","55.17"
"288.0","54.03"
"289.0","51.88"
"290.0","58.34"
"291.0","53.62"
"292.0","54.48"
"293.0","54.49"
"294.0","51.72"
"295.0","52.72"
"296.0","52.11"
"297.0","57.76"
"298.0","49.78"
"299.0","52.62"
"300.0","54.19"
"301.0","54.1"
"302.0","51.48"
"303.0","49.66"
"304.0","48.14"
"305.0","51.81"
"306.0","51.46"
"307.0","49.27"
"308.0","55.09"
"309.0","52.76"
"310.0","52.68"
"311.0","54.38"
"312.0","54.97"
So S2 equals 49.9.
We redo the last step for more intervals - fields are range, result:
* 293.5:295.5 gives 52.2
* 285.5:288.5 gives 54.7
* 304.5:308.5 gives 51.9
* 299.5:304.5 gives 51.5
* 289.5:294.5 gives 54.5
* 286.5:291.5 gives 54.6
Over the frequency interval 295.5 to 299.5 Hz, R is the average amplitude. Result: 53.1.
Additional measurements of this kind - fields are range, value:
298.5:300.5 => 53.4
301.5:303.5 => 50.6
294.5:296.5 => 52.4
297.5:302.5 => 52.4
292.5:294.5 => 53.1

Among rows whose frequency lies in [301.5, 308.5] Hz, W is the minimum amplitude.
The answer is 48.14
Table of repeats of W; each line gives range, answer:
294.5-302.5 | 49.78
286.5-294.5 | 51.72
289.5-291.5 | 53.62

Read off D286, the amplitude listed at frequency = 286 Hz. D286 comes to 54.94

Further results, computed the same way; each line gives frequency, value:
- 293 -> 54.49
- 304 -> 48.14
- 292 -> 54.48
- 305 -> 51.81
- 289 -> 51.88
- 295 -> 52.72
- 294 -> 51.72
